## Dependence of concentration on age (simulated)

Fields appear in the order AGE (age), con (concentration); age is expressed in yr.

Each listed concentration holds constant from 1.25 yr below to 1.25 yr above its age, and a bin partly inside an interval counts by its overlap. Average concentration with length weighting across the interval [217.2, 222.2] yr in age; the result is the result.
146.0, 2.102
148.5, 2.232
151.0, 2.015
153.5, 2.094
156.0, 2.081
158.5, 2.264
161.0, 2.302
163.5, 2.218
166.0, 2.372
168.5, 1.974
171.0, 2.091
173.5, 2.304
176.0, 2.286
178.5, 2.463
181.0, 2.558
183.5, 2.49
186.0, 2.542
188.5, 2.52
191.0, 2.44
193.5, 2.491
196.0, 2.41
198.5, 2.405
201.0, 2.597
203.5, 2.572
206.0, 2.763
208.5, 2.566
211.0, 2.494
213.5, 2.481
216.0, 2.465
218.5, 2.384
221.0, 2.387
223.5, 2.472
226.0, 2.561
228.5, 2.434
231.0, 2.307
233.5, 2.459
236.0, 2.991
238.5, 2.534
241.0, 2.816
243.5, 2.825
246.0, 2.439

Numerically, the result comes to 2.39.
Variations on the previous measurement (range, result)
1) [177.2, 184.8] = 2.5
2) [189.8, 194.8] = 2.47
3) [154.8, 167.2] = 2.25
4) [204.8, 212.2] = 2.61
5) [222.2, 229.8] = 2.49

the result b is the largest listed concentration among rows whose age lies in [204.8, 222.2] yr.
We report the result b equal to 2.763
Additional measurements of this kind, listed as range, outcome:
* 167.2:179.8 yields 2.463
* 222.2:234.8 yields 2.561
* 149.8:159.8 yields 2.264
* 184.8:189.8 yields 2.542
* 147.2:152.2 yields 2.232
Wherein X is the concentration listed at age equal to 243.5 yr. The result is 2.825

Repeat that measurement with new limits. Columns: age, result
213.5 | 2.481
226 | 2.561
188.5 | 2.52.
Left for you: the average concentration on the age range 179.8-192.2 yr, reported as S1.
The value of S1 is 2.51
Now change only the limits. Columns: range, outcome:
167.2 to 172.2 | 2.04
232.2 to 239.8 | 2.66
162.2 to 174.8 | 2.19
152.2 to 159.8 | 2.15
